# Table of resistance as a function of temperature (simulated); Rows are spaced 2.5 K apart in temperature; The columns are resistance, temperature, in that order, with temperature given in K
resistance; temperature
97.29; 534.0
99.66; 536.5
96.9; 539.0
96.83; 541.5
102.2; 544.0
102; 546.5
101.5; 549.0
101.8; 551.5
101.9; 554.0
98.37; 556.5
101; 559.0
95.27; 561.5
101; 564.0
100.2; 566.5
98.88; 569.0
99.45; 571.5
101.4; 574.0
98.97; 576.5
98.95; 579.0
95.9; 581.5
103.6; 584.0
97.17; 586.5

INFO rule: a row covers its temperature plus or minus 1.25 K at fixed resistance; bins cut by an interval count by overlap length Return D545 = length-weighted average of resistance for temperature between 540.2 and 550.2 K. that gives 101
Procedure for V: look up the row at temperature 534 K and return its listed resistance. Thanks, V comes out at 97.29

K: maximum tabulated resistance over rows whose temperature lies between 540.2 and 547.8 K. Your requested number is 102.2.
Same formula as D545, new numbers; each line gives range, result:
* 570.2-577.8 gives 99.9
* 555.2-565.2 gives 98.9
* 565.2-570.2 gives 99.6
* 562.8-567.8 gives 101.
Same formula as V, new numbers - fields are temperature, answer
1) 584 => 103.6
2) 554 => 101.9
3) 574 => 101.4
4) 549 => 101.5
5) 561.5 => 95.27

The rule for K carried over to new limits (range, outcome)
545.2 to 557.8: 102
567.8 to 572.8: 99.45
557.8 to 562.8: 101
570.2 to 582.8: 101.4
